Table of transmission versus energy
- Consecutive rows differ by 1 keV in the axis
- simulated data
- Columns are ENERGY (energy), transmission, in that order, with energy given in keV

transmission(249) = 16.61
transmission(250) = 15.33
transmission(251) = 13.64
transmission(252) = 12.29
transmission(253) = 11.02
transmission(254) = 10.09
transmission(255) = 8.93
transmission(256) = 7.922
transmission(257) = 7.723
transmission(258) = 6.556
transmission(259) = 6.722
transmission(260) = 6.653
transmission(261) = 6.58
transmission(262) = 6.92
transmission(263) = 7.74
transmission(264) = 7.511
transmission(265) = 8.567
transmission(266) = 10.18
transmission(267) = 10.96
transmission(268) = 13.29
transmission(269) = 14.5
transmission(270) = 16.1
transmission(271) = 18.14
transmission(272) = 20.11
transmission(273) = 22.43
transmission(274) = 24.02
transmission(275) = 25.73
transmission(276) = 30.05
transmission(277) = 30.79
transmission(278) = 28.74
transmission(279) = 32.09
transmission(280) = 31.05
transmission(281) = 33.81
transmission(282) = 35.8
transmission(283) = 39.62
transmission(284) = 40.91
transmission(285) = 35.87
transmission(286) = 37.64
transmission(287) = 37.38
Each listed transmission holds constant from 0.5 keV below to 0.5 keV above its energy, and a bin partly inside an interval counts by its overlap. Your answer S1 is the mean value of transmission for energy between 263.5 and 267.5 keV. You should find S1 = 9.3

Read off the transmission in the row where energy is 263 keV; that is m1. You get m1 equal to 7.74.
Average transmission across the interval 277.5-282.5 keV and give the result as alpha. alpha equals 32.3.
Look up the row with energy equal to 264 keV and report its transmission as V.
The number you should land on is 7.511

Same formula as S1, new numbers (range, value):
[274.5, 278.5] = 28.8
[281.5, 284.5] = 38.8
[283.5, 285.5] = 38.4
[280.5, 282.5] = 34.8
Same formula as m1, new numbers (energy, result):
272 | 20.11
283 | 39.62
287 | 37.38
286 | 37.64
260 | 6.653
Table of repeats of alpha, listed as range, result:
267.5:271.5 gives 15.5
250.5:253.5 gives 12.3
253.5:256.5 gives 8.98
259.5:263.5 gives 6.97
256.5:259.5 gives 7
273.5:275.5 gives 24.9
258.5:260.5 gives 6.69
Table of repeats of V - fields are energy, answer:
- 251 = 13.64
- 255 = 8.93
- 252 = 12.29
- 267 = 10.96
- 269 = 14.5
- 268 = 13.29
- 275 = 25.73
